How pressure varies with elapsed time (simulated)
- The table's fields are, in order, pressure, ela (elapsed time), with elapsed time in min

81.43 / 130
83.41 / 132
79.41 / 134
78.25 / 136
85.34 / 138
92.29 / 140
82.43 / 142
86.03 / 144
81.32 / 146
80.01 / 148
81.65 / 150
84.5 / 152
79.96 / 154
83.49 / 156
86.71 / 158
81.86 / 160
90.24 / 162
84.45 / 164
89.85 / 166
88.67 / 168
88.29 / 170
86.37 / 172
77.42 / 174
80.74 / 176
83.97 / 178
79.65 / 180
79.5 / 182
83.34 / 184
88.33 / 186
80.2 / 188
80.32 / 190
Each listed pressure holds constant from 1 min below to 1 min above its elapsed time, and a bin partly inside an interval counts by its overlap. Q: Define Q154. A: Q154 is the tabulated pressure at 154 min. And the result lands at 79.96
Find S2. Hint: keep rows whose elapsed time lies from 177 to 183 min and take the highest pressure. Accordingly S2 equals 83.97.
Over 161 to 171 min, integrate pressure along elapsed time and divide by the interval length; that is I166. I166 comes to 88.3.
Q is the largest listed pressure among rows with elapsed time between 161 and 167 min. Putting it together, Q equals 90.24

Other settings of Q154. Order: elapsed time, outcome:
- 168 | 88.67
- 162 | 90.24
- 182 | 79.5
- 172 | 86.37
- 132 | 83.41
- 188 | 80.2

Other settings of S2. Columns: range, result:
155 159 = 86.71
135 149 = 92.29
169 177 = 88.29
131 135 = 83.41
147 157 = 84.5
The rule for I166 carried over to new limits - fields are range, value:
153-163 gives 84.5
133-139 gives 81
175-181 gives 81.5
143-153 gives 82.7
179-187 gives 82.7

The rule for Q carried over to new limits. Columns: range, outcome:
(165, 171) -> 89.85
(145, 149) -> 81.32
